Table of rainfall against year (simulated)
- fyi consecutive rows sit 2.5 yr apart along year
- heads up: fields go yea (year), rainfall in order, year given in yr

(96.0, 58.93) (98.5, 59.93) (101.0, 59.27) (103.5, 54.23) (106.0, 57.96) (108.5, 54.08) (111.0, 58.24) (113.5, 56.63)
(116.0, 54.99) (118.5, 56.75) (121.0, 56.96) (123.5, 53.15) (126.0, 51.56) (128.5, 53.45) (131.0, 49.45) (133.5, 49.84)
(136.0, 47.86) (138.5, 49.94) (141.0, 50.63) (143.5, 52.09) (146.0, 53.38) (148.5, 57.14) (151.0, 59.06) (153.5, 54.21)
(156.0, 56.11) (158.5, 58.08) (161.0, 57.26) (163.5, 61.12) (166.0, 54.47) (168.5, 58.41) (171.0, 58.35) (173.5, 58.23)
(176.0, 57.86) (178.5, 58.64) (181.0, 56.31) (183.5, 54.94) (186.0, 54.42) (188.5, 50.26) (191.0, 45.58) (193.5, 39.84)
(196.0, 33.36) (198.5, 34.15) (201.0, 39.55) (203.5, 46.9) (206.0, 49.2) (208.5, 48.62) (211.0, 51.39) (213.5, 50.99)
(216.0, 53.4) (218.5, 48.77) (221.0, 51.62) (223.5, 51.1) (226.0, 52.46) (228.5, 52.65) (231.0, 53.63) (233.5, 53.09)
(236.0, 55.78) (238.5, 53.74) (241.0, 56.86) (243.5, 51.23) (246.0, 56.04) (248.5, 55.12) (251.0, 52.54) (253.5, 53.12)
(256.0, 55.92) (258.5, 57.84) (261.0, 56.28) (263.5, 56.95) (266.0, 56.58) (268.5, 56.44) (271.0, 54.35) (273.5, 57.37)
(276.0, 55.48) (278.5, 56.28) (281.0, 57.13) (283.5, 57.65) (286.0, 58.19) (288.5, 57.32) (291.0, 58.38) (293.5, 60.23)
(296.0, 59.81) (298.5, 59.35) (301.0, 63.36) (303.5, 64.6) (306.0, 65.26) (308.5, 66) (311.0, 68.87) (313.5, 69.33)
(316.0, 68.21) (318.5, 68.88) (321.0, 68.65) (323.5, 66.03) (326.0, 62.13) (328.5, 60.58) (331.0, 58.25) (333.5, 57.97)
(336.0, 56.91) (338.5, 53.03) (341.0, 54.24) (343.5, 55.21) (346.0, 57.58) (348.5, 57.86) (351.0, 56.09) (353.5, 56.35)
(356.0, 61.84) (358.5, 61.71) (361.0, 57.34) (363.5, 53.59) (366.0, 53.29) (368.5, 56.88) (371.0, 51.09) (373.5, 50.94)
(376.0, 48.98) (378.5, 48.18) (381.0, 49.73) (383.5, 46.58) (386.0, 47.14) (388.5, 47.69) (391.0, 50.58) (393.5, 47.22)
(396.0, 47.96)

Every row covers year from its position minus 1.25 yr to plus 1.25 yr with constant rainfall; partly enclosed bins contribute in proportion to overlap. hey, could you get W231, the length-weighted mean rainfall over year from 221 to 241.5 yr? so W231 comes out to 53.4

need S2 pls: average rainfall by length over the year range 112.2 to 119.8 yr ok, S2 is 56.1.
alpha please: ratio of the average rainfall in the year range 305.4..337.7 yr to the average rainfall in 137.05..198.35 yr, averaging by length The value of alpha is 1.20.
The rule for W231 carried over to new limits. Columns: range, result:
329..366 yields 56.9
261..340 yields 60.5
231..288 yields 55.6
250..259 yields 54.7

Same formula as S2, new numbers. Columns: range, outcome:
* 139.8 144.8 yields 51.4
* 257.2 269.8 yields 56.8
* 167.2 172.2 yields 58.3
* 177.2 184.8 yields 56.6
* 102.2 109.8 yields 55.5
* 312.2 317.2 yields 68.8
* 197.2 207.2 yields 42.4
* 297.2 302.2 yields 61.3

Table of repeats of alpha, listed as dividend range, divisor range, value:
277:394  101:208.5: 1.10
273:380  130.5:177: 1.07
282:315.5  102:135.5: 1.15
